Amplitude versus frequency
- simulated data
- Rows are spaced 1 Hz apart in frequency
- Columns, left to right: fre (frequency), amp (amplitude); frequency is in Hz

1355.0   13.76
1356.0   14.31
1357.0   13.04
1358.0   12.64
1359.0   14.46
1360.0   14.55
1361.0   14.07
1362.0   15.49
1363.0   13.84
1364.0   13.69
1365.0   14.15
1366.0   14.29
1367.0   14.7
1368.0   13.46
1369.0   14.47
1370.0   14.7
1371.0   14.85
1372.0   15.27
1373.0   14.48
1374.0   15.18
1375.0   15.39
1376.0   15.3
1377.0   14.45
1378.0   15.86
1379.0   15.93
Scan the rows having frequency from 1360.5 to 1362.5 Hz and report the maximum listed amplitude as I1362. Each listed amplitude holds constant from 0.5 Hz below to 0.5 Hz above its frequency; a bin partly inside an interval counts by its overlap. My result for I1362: 15.49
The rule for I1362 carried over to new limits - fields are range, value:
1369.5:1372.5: 15.27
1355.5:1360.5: 14.55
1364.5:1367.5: 14.7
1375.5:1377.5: 15.3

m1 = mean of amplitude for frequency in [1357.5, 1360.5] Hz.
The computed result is 13.9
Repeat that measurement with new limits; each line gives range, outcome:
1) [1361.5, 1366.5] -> 14.3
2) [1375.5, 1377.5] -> 14.9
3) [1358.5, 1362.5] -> 14.6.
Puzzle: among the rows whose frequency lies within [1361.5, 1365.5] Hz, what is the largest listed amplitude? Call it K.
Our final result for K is 15.49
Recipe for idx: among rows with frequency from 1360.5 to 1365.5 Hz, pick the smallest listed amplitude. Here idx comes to 13.69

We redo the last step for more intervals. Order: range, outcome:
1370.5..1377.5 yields 14.45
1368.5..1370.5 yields 14.47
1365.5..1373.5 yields 13.46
